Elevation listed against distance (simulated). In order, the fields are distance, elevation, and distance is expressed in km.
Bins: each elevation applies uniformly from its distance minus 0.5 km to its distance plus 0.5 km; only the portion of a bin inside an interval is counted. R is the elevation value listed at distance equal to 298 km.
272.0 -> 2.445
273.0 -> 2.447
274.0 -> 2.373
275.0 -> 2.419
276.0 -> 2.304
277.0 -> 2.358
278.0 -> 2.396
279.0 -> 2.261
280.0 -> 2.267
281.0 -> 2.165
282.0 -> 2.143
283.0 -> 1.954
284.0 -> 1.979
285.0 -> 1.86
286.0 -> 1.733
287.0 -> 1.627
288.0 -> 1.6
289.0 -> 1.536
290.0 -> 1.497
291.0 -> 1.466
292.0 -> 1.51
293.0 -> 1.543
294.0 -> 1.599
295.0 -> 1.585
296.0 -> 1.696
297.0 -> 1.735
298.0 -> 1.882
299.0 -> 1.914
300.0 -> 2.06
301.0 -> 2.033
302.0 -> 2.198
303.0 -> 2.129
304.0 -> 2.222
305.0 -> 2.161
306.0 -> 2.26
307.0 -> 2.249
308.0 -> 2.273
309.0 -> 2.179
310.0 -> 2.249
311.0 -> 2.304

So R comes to 1.882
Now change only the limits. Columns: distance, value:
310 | 2.249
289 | 1.536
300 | 2.06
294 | 1.599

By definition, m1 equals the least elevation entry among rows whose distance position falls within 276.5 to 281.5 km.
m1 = 2.165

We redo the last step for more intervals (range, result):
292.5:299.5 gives 1.543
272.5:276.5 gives 2.304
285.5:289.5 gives 1.536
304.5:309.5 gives 2.161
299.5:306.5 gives 2.033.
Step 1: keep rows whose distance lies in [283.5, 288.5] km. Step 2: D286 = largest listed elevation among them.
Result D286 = 1.979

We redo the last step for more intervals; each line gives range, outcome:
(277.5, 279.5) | 2.396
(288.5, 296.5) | 1.696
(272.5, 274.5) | 2.447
